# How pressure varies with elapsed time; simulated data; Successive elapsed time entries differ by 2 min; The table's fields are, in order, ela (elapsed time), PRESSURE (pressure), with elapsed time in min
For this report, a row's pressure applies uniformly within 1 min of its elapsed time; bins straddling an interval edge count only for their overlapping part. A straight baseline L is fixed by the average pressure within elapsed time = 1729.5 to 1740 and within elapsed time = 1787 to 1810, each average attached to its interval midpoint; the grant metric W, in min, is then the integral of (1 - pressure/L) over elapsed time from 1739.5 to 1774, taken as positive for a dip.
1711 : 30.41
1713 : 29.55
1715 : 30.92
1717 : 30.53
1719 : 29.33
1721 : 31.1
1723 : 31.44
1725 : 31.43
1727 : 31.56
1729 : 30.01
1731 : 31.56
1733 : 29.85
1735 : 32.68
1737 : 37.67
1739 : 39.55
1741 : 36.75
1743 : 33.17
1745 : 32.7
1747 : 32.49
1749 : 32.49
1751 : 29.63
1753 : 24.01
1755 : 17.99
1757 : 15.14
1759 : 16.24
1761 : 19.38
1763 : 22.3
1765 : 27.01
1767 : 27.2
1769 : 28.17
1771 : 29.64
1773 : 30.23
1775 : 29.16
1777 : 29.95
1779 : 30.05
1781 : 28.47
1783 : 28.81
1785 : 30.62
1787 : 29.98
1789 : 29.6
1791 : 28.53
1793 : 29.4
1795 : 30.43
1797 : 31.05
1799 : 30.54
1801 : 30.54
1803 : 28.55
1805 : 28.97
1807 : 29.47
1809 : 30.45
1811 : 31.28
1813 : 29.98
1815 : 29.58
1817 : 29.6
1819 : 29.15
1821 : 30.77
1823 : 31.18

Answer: 6.03 min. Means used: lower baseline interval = 34.1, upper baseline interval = 29.8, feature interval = 26.9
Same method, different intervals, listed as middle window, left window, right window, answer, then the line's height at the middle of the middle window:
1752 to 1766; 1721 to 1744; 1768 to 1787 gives 4.8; 31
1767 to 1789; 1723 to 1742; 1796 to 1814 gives 1.3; 31.3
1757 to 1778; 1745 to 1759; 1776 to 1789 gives 1.6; 27.4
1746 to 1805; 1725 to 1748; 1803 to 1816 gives 7.3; 31.5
